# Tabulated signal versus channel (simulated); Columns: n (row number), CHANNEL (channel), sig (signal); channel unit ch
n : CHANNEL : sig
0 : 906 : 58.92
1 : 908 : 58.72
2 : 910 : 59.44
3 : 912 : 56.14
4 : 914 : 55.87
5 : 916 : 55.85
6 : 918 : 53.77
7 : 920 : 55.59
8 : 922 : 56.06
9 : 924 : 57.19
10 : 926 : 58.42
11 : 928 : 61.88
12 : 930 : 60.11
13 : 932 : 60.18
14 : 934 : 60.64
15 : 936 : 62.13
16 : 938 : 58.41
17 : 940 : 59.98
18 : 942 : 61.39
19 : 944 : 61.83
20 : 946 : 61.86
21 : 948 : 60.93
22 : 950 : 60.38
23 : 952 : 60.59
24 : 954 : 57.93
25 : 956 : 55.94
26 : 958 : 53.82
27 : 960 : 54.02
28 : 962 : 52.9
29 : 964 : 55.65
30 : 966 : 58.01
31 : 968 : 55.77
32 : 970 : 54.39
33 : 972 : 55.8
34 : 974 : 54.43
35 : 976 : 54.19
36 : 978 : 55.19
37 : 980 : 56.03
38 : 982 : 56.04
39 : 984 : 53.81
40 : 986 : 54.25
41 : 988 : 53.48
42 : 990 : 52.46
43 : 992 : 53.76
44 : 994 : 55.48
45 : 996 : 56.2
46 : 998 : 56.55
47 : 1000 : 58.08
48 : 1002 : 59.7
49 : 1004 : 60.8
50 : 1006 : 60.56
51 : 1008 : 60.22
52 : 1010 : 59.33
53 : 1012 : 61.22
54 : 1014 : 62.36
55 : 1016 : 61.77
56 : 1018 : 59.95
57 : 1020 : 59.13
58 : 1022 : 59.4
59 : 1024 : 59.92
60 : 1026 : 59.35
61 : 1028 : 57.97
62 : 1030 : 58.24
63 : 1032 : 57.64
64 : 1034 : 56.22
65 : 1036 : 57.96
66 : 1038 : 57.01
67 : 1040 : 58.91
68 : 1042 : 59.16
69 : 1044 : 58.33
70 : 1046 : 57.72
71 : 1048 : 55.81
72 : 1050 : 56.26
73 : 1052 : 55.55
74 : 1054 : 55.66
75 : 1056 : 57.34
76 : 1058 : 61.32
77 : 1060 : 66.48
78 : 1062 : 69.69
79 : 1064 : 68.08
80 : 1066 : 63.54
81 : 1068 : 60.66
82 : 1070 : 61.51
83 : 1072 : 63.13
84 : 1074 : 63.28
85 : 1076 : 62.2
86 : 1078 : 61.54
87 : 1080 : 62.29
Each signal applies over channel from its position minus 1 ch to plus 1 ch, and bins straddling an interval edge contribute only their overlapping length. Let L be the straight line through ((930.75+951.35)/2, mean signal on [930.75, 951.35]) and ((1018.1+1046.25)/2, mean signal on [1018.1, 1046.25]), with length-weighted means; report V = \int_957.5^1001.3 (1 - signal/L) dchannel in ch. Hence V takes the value 3.5 ch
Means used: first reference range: 60.8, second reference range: 58.4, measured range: 55.1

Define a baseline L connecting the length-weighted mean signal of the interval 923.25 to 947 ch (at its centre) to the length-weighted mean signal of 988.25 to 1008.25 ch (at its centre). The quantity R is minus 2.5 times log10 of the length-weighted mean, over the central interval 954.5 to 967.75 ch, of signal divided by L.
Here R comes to 0.07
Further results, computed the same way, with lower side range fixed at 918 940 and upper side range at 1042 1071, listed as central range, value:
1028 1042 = 0.05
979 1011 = 0.06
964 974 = 0.07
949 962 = 0.05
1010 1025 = -0.01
